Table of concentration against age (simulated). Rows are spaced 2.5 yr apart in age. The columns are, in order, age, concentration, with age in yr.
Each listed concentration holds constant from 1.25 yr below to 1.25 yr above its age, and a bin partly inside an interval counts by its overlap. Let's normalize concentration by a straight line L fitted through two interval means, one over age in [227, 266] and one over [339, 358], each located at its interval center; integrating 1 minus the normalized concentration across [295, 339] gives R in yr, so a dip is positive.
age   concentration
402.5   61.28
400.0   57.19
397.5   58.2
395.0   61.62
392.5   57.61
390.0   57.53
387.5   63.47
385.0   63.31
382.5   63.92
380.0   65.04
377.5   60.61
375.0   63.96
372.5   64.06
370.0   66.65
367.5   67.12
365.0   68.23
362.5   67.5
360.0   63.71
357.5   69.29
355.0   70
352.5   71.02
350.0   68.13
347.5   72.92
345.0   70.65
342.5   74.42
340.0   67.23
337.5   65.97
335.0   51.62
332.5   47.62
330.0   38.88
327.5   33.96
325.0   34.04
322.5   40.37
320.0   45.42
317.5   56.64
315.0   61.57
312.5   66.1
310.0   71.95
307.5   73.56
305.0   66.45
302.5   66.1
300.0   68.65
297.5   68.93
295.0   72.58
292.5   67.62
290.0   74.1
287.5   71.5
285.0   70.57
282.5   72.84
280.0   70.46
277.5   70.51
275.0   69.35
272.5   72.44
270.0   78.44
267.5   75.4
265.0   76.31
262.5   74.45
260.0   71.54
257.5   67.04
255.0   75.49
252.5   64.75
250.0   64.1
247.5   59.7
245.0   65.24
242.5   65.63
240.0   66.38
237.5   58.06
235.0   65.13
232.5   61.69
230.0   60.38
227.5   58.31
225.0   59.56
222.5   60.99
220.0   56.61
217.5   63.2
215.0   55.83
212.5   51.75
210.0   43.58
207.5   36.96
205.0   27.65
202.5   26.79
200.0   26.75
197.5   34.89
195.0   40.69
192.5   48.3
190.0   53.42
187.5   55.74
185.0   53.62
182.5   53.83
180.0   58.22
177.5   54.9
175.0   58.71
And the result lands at 7.8 yr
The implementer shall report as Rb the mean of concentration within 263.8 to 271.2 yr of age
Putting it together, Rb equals 76.7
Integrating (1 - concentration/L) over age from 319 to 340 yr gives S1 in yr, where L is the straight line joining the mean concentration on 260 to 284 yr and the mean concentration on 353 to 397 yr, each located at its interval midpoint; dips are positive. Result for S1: 6.81 yr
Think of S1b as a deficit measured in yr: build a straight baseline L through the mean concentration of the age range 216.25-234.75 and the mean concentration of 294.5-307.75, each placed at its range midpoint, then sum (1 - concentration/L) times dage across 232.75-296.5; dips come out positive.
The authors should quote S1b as -4.6 yr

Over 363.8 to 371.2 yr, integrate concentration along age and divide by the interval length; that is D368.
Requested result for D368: 67.3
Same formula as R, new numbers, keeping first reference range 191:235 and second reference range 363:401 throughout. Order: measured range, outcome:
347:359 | -1.9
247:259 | -3.5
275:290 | -4.7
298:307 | -1.9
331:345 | -0.7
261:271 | -4.4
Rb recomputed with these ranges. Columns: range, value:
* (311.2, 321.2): 57.6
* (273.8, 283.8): 70.8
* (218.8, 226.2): 59.1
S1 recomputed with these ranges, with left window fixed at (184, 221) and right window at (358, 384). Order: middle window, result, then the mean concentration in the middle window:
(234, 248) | -3.9 yr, 63.5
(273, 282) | -2.8 yr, 70.5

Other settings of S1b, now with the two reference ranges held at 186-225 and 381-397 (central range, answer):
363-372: -1.2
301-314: -3.4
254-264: -4.3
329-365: -4.2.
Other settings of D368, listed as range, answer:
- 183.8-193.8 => 52.7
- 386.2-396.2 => 60.1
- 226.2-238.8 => 60.7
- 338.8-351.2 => 70.7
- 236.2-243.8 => 63.4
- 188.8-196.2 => 47.5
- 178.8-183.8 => 56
